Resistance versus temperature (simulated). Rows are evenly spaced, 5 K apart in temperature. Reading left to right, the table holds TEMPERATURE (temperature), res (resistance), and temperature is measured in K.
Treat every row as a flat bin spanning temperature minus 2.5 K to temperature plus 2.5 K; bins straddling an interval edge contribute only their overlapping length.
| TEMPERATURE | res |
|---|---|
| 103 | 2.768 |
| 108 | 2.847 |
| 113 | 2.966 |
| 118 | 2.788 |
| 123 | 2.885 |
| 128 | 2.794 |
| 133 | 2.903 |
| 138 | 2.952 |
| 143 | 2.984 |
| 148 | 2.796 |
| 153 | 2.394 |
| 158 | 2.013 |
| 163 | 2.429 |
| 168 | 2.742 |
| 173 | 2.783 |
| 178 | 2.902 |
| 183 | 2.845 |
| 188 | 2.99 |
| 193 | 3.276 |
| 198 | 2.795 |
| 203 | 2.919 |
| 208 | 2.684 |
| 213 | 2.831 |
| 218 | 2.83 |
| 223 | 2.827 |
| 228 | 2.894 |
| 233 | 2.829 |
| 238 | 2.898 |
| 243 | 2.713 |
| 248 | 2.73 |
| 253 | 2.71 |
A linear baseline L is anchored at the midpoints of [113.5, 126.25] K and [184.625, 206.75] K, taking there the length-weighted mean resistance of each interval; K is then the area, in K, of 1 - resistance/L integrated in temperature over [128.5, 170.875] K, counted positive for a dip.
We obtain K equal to 3.5 K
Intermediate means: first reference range 2.85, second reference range 2.97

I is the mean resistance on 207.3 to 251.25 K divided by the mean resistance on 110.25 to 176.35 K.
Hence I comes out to 1.03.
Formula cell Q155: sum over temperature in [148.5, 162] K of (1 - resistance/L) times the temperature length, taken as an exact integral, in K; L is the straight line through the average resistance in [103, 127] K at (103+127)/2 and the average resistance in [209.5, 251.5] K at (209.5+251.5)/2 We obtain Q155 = 2.5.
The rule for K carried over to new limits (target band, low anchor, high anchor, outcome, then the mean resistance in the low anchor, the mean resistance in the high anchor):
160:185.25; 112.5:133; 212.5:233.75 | 1.1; 2.85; 2.84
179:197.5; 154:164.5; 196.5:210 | -2.8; 2.23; 2.8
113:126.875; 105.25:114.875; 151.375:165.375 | -0.4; 2.9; 2.27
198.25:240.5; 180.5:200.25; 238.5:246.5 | 0.3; 2.98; 2.76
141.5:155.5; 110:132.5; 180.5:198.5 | 1.0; 2.86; 3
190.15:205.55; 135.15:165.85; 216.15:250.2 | -1.5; 2.6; 2.82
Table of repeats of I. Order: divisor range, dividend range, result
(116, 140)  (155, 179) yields 0.89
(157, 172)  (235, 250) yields 1.13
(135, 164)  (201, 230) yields 1.08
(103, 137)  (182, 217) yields 1.02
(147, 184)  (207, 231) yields 1.09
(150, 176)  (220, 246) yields 1.14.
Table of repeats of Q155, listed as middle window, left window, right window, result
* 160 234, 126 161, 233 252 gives -2.58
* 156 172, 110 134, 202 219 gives 2.22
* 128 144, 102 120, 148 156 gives -1.74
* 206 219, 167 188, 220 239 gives 0.34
